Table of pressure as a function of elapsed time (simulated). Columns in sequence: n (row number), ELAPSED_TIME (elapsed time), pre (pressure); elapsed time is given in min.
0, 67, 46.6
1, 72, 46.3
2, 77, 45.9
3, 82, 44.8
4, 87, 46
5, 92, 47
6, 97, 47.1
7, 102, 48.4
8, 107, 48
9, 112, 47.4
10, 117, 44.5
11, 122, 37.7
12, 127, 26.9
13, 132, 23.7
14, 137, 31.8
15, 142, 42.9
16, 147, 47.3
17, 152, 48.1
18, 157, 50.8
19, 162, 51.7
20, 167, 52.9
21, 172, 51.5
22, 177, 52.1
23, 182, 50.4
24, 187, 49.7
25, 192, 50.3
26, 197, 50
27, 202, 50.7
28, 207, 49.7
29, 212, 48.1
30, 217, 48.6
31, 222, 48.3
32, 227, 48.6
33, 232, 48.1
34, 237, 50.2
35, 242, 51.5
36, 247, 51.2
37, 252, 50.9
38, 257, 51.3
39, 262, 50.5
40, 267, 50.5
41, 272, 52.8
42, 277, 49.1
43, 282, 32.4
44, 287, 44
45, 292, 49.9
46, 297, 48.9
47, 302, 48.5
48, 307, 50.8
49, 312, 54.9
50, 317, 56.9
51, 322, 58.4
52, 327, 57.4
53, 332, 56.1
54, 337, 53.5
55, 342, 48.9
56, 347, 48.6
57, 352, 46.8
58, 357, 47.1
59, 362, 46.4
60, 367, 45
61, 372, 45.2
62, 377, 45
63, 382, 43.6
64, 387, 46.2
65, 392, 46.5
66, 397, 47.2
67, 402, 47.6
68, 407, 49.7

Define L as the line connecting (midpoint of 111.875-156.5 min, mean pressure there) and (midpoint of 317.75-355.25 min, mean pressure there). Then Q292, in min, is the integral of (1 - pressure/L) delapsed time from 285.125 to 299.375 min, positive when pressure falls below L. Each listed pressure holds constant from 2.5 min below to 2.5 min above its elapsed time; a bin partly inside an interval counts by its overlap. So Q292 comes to 0.60 min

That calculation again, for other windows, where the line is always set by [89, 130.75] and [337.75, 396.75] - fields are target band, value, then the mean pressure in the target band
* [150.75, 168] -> -2.9 min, 50.9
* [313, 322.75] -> -2.4 min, 57.1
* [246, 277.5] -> -4.2 min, 51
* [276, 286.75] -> 1.2 min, 40.3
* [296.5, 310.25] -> -1.3 min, 49.8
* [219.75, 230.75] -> -1.0 min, 48.4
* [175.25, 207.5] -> -4.7 min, 50.4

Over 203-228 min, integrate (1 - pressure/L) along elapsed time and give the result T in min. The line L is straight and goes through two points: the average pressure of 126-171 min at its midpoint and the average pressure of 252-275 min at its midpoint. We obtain -0.6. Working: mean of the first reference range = 42.6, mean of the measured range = 48.8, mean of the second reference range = 51.2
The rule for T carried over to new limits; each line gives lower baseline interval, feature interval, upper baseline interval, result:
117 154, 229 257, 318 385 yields -4.5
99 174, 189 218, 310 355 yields -1.7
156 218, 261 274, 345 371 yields -0.7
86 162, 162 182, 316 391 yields -3.5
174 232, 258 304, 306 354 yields 3.9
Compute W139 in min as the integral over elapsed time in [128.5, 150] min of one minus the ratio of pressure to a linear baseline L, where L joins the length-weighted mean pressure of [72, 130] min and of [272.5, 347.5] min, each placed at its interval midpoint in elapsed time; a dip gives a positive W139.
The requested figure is 4.2 min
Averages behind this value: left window 43.9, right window 50.7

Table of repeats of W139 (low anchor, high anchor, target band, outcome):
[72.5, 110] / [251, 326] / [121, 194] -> 5.0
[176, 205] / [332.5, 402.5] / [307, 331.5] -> -4.1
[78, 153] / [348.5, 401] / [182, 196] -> -2.2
